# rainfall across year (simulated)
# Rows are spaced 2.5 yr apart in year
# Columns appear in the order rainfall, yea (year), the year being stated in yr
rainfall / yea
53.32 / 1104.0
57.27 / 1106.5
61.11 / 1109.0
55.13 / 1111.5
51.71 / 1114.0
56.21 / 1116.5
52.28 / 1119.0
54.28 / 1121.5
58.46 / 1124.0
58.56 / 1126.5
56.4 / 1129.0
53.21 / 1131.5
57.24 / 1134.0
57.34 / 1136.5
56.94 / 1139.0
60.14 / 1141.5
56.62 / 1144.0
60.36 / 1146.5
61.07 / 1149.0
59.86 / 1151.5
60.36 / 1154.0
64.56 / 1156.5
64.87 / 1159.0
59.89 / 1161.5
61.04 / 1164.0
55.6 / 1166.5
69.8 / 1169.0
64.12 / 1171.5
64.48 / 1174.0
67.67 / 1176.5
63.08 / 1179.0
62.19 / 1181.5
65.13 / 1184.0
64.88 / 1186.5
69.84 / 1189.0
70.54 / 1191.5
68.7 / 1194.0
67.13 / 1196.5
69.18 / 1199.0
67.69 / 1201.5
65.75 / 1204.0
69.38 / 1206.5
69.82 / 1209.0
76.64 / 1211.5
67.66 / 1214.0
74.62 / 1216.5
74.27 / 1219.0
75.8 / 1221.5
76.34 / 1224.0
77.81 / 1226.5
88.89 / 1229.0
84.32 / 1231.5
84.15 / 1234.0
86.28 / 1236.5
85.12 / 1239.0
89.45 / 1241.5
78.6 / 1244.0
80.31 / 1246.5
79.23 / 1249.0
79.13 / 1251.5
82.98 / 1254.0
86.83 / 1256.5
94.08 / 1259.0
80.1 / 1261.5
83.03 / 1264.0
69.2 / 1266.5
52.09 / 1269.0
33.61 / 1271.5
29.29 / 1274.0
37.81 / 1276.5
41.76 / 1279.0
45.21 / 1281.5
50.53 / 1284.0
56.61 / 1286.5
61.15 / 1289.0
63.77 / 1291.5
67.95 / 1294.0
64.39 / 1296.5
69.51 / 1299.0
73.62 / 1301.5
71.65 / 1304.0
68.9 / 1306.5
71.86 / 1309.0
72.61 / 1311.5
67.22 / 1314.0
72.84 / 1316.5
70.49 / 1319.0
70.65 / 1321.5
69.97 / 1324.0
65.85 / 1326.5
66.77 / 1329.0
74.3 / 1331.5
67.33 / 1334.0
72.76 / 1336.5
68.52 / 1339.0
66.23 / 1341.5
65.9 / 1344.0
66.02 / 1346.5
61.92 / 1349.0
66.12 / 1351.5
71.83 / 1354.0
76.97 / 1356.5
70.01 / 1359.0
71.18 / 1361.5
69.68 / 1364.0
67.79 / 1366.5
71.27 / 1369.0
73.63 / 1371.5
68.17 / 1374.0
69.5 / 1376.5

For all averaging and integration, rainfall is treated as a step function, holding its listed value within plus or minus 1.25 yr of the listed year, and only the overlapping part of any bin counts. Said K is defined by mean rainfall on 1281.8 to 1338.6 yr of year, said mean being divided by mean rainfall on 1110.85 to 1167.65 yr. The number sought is 1.16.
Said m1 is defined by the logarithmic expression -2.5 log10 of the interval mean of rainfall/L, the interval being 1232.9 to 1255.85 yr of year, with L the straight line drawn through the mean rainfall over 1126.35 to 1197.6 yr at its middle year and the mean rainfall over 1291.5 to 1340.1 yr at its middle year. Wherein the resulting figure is -0.244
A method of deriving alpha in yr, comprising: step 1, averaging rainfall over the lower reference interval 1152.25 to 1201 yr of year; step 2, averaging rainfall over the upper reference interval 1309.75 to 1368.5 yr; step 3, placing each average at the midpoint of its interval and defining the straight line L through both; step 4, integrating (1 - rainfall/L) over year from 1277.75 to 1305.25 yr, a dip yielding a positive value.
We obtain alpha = 3.03 yr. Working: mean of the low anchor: 64.9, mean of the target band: 60.6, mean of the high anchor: 69.3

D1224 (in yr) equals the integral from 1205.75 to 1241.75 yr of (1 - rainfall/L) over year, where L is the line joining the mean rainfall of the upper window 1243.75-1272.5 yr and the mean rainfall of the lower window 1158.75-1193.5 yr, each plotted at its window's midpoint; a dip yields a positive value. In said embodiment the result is -3.93 yr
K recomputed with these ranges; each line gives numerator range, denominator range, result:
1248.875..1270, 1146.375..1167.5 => 1.29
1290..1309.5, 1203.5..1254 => 0.88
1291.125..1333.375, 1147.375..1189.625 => 1.10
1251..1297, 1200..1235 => 0.82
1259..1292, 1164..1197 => 0.85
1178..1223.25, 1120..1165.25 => 1.17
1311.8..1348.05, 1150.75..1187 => 1.09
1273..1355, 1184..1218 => 0.93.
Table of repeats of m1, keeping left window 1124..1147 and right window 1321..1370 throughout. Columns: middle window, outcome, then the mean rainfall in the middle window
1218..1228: -0.22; 76.4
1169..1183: -0.09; 64.8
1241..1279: -0.08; 69.1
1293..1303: -0.04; 69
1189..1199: -0.14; 69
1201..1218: -0.15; 70.4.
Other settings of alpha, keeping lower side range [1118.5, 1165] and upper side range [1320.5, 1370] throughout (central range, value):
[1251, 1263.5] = -3.9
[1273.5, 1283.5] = 3.9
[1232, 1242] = -3.5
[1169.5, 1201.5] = -3.0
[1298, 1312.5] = -0.9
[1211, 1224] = -2.4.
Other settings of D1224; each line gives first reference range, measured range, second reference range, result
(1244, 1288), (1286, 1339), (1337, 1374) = -1.63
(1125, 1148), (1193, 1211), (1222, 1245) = 1.51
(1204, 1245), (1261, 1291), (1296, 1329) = 8.38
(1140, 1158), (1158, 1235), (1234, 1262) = 2.26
